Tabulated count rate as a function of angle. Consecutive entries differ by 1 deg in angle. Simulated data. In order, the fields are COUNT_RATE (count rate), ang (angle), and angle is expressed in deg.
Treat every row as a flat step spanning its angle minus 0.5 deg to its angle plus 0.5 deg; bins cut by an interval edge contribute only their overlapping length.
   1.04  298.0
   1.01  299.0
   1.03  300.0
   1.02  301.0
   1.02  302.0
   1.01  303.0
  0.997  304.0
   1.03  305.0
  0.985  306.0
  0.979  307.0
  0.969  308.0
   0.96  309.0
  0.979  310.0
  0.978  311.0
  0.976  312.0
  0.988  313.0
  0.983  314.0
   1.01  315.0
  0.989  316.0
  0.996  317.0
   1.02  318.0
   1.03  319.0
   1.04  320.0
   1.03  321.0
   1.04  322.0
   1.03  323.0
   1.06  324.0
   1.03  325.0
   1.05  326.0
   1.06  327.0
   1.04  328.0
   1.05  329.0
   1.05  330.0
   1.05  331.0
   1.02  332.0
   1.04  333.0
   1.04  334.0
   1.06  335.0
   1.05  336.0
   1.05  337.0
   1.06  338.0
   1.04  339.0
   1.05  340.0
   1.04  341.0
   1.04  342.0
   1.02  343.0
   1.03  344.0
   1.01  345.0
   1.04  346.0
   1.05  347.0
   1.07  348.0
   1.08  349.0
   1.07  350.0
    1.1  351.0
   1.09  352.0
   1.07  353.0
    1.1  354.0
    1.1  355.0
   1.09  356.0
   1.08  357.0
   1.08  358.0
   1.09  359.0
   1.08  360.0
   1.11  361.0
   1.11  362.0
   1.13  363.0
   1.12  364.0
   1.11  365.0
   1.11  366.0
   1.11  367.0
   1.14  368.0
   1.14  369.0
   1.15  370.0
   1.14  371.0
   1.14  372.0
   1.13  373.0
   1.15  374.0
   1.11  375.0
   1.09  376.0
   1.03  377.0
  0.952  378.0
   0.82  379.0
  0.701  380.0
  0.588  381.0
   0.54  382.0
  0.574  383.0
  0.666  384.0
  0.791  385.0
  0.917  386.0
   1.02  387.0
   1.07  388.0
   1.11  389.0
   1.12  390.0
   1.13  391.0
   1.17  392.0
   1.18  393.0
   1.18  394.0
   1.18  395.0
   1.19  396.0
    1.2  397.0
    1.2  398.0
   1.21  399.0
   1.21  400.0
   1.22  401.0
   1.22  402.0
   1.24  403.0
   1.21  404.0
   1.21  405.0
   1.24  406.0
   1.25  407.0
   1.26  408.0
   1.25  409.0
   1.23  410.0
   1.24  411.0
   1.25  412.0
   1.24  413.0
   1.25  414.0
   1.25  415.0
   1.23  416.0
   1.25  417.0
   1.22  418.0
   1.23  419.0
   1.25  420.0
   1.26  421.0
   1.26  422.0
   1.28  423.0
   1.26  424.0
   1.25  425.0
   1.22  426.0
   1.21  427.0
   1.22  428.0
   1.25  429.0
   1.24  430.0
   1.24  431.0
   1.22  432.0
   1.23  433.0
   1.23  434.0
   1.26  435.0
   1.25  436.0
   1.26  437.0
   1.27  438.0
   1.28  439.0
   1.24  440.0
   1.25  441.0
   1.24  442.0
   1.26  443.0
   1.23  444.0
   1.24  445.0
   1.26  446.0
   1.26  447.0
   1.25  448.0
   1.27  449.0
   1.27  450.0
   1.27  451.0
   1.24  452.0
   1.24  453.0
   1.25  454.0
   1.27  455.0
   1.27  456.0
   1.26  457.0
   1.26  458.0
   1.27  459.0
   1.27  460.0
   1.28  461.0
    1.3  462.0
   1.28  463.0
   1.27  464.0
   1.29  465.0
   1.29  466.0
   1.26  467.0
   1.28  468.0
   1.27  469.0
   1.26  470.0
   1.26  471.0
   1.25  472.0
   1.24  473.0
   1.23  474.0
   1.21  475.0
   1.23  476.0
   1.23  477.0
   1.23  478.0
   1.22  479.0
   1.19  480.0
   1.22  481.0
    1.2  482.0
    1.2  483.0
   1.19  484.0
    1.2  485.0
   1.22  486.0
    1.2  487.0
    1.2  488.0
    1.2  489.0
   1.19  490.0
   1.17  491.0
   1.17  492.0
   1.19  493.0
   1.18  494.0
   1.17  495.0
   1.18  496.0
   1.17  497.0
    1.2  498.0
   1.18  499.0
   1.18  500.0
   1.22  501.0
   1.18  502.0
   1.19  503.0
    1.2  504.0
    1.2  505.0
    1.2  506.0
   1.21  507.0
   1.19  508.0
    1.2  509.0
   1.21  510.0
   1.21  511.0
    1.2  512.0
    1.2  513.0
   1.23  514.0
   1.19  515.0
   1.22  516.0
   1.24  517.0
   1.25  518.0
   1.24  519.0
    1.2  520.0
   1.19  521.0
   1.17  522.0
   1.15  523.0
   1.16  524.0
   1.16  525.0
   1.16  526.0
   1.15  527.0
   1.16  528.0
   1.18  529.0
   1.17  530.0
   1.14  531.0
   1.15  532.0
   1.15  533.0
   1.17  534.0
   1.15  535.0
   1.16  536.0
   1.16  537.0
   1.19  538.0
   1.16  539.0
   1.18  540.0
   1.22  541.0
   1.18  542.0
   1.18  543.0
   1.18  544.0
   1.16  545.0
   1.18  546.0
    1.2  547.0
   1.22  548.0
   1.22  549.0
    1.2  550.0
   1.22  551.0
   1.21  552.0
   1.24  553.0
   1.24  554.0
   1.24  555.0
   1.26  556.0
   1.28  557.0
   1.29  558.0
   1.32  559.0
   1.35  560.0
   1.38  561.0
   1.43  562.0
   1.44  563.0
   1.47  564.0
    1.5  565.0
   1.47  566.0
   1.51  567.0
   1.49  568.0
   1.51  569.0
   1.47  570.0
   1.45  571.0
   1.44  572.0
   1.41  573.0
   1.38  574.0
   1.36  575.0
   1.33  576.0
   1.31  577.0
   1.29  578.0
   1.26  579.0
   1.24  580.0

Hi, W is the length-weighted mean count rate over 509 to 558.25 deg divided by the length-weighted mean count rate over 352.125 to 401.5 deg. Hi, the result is 1.1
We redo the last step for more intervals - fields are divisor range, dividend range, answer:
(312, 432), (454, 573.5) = 1.13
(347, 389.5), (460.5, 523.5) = 1.19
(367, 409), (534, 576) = 1.21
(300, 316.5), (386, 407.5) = 1.18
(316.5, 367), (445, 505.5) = 1.16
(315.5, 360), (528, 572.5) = 1.21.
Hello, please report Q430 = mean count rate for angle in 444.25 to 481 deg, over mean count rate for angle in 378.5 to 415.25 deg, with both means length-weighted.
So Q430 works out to 1.2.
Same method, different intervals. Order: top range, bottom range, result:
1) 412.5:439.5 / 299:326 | 1.24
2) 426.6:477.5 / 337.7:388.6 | 1.23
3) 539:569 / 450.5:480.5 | 1.03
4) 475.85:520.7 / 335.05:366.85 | 1.12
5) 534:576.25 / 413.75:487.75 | 1.04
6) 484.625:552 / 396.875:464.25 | 0.95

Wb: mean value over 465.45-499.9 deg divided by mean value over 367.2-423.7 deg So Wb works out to 1.1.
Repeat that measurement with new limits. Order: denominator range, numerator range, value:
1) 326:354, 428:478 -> 1.19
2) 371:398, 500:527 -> 1.20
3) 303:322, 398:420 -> 1.24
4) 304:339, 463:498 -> 1.19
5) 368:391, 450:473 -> 1.32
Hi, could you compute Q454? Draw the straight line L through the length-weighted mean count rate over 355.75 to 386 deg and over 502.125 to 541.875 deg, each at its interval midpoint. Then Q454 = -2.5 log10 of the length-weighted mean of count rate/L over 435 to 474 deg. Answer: -0.15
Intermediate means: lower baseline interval 1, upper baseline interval 1.19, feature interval 1.26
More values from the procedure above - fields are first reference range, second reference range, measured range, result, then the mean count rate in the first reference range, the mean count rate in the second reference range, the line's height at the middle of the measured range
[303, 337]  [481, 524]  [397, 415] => -0.119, 1.02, 1.2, 1.1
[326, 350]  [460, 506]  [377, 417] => 0.027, 1.05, 1.22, 1.12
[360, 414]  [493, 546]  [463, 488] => -0.074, 1.09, 1.18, 1.15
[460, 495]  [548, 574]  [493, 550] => 0.097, 1.23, 1.36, 1.3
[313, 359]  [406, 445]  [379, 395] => 0.251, 1.05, 1.24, 1.16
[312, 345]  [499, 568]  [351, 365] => -0.036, 1.03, 1.23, 1.06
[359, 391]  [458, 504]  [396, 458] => -0.123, 1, 1.22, 1.11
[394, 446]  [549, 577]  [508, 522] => 0.093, 1.24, 1.36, 1.32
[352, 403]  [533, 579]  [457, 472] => -0.087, 1.06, 1.3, 1.17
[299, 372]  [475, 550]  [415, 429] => -0.114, 1.05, 1.19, 1.12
